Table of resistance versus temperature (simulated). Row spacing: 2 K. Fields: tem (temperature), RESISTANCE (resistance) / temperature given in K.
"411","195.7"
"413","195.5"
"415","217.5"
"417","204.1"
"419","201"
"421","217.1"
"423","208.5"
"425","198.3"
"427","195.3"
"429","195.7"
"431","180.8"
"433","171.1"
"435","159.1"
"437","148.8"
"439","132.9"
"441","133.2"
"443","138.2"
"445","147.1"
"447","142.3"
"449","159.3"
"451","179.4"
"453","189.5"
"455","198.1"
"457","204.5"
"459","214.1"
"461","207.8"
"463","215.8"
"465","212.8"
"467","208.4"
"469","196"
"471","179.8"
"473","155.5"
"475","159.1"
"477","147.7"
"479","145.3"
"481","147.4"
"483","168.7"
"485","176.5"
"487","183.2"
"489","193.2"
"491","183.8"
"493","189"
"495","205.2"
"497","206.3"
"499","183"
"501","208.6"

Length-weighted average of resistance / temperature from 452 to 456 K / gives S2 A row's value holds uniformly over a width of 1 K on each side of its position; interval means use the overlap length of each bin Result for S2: 194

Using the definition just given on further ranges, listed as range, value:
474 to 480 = 151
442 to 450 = 147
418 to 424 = 209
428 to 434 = 183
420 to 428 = 205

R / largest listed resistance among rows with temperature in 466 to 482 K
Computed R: 208.4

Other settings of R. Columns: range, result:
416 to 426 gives 217.1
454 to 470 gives 215.8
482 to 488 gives 183.2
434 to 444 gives 159.1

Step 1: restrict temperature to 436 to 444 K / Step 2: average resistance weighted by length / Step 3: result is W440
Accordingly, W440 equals 138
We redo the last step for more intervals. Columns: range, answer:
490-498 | 196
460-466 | 212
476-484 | 152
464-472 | 199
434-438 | 154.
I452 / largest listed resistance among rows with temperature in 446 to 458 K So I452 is 204.5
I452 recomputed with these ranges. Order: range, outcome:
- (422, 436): 208.5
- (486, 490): 193.2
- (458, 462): 214.1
